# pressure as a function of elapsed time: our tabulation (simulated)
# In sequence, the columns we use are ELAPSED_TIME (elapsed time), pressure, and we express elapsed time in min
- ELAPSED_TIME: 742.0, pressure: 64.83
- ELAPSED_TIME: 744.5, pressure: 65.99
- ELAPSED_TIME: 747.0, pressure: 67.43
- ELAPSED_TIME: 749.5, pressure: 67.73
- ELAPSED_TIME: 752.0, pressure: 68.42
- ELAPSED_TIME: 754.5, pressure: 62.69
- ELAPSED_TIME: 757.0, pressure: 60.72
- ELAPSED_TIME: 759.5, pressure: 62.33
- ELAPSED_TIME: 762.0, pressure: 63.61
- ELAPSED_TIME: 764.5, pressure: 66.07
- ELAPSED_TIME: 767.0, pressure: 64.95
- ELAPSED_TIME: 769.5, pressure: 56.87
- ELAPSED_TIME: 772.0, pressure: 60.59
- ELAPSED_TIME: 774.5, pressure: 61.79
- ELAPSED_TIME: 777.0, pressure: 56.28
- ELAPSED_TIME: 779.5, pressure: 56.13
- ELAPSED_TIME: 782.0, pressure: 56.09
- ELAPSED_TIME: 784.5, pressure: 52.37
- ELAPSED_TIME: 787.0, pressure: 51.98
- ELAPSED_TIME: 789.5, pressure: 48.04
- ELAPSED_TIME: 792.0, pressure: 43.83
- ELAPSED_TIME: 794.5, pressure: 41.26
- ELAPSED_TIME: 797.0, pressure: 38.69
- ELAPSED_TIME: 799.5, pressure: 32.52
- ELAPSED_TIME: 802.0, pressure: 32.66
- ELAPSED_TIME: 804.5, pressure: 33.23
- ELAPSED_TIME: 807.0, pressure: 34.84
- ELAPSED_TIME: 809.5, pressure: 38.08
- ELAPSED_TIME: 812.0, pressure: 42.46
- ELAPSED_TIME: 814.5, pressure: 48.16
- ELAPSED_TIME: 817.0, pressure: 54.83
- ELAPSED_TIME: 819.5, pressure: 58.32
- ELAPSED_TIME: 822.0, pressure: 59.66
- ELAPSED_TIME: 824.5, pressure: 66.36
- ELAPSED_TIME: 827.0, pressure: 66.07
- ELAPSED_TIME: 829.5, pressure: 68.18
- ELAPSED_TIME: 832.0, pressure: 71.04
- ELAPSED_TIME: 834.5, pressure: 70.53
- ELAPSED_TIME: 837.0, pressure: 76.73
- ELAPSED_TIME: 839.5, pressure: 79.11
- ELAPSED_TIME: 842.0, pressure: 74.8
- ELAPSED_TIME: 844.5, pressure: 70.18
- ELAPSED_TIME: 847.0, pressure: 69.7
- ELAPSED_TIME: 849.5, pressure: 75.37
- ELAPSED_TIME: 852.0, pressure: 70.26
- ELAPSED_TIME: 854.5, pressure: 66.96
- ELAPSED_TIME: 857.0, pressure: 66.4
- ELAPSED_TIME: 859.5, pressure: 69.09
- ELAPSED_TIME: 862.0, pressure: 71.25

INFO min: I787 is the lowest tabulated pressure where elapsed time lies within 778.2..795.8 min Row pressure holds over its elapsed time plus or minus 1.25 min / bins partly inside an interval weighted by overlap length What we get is 41.26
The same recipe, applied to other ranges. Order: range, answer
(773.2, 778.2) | 56.28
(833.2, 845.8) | 70.18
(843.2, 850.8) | 69.7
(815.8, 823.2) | 54.83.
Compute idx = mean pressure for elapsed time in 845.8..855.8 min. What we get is 70.6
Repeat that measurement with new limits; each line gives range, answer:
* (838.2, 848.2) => 73.5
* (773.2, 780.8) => 58.1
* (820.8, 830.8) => 65.1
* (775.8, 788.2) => 54.6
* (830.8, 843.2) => 74.5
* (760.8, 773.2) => 62.4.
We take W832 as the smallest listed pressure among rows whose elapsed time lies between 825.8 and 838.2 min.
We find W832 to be 66.07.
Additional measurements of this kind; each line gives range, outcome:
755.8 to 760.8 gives 60.72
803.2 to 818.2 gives 33.23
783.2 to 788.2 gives 51.98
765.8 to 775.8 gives 56.87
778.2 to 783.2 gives 56.09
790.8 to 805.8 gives 32.52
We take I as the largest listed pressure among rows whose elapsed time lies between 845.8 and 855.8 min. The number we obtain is 75.37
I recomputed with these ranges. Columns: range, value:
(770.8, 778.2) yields 61.79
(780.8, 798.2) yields 56.09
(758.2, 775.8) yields 66.07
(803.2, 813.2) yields 42.46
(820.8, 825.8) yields 66.36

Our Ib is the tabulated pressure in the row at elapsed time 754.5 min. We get 62.69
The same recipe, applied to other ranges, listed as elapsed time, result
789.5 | 48.04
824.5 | 66.36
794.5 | 41.26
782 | 56.09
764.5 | 66.07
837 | 76.73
